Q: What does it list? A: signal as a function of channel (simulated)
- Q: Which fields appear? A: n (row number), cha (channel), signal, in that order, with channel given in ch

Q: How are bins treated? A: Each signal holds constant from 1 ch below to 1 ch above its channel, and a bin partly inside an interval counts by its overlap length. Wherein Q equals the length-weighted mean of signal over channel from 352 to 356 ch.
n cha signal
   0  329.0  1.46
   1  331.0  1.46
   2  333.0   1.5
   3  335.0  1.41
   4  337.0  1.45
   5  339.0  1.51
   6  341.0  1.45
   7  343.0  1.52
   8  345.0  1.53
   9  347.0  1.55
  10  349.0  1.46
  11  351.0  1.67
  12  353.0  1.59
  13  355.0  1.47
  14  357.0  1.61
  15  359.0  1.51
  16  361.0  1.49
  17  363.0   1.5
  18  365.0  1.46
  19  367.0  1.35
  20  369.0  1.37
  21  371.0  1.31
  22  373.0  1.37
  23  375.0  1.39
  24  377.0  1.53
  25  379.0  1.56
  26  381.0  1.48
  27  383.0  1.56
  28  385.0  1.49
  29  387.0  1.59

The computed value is 1.53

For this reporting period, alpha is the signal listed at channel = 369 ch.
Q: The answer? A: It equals 1.37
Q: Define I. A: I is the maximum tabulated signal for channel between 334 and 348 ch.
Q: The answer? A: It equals 1.55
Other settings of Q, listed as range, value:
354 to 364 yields 1.52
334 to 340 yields 1.46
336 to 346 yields 1.49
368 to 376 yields 1.36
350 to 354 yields 1.63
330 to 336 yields 1.46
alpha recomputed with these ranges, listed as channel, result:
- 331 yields 1.46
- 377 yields 1.53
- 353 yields 1.59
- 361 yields 1.49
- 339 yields 1.51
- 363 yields 1.5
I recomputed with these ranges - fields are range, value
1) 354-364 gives 1.61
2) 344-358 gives 1.67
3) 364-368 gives 1.46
